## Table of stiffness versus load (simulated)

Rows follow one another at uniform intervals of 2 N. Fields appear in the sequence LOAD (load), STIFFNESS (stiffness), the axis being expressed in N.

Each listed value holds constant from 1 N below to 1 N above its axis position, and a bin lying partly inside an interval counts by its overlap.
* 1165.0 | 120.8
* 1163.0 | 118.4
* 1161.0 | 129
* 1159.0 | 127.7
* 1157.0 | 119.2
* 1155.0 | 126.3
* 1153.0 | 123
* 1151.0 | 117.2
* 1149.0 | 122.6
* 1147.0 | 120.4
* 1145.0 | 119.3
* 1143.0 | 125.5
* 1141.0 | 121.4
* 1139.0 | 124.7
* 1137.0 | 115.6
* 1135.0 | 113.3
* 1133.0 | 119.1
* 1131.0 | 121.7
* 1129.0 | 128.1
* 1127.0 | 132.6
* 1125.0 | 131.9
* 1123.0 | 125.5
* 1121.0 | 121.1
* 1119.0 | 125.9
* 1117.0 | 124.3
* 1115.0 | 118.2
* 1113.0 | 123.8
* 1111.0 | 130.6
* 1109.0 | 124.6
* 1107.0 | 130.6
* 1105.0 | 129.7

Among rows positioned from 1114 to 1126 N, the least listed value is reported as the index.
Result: 118.2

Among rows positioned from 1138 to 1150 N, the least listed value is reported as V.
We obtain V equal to 119.3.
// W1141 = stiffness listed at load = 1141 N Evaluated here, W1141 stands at 121.4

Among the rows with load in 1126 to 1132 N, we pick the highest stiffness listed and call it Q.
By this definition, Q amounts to 132.6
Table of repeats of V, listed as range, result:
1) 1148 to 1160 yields 117.2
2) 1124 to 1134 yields 119.1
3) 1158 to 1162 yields 127.7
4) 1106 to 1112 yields 124.6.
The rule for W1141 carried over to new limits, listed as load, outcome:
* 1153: 123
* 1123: 125.5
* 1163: 118.4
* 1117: 124.3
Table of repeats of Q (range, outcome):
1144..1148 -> 120.4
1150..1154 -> 123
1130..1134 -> 121.7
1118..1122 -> 125.9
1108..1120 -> 130.6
